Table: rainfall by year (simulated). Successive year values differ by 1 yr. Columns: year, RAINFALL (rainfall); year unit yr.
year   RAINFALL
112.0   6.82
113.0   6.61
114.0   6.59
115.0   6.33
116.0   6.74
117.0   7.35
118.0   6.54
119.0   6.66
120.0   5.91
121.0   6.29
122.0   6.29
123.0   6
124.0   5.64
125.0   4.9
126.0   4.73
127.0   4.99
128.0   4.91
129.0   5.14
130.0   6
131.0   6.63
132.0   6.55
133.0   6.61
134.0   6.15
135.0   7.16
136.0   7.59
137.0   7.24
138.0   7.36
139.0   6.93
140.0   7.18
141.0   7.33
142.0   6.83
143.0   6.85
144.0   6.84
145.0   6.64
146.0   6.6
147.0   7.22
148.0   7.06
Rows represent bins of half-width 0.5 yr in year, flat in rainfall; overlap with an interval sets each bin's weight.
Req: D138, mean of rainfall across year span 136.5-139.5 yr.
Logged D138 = 7.18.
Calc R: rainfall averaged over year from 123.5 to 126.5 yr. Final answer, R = 5.09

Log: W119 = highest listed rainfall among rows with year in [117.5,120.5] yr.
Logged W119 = 6.66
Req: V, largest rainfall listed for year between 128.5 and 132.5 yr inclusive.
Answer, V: 6.63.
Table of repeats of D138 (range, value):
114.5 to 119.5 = 6.72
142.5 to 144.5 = 6.84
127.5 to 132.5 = 5.85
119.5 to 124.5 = 6.03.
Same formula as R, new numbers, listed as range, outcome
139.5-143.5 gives 7.05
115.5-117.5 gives 7.04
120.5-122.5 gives 6.29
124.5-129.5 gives 4.93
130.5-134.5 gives 6.49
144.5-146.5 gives 6.62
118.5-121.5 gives 6.29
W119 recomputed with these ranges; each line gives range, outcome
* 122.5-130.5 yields 6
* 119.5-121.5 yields 6.29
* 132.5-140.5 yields 7.59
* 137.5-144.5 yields 7.36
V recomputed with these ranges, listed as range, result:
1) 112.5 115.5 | 6.61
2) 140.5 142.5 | 7.33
